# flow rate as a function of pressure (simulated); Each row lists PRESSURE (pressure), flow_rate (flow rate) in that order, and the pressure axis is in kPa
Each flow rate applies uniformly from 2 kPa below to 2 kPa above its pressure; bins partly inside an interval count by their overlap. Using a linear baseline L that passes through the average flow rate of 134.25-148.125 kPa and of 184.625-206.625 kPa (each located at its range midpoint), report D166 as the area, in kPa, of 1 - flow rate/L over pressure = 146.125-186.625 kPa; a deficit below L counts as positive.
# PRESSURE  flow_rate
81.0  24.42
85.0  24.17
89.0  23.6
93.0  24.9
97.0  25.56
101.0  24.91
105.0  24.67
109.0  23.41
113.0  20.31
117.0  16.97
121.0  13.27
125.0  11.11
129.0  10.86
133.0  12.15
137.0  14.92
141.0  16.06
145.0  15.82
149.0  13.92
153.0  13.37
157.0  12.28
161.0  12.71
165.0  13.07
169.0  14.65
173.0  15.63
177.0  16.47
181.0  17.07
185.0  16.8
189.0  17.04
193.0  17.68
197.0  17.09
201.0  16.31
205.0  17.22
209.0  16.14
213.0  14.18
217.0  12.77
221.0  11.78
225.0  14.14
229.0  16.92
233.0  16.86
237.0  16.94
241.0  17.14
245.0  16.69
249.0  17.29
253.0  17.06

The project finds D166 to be 3.8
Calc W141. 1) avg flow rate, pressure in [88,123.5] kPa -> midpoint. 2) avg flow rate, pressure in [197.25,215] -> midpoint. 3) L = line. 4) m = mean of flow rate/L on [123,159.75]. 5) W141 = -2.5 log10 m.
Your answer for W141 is 0.42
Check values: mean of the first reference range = 21.8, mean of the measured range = 13.4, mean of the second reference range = 16.1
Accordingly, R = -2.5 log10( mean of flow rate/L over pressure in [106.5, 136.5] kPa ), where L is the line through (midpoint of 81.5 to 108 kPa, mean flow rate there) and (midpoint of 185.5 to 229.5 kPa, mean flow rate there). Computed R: 0.404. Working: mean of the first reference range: 24.6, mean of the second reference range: 15.6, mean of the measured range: 15.6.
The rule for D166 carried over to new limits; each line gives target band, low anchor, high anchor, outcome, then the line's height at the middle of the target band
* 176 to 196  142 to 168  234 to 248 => -2.95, 14.8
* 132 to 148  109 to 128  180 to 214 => 1.33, 16.2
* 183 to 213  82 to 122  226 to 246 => 2.73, 18.4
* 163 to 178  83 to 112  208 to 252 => 3.55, 19.5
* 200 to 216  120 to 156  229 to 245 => 0.17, 15.9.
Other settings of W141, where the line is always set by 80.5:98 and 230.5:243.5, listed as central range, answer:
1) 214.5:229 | 0.30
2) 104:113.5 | 0.02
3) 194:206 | 0.12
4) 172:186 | 0.20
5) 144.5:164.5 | 0.50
